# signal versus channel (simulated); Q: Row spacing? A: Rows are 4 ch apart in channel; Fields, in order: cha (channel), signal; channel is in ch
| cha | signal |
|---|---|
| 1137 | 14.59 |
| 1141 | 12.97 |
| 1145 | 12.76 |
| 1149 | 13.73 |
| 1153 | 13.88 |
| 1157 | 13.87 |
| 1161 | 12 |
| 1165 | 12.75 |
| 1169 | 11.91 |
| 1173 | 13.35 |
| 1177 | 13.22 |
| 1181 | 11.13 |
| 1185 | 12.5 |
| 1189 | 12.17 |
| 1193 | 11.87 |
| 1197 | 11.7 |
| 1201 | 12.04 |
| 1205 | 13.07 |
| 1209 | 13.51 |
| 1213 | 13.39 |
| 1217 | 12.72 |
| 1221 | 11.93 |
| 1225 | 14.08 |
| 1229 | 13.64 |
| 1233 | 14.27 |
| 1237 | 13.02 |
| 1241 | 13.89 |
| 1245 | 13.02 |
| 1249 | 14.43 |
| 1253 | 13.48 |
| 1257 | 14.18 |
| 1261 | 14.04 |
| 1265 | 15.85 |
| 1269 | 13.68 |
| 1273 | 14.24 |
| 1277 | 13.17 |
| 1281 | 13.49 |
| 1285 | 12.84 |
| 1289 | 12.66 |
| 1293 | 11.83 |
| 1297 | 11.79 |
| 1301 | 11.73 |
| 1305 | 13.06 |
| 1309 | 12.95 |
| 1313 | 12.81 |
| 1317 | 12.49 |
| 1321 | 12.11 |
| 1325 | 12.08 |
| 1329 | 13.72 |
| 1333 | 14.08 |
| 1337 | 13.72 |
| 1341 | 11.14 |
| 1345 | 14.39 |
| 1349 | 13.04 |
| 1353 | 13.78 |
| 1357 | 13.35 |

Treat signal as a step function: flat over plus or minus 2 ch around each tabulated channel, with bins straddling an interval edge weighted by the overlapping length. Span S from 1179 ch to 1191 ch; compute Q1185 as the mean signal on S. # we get 11.9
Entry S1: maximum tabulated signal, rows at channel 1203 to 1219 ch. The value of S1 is 13.51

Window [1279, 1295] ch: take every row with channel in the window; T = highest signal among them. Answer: 13.49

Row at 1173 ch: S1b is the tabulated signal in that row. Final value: 13.35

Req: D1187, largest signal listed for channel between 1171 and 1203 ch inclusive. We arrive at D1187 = 13.35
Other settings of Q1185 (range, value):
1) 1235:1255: 13.6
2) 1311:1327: 12.4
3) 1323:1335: 13.3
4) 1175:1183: 12.2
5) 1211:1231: 13.2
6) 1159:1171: 12.2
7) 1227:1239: 13.6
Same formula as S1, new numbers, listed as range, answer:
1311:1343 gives 14.08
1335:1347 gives 14.39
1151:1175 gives 13.88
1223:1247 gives 14.27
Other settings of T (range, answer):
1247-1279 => 15.85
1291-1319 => 13.06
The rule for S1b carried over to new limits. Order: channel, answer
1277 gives 13.17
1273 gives 14.24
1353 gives 13.78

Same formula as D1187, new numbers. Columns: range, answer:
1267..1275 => 14.24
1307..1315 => 12.95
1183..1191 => 12.5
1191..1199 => 11.87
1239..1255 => 14.43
